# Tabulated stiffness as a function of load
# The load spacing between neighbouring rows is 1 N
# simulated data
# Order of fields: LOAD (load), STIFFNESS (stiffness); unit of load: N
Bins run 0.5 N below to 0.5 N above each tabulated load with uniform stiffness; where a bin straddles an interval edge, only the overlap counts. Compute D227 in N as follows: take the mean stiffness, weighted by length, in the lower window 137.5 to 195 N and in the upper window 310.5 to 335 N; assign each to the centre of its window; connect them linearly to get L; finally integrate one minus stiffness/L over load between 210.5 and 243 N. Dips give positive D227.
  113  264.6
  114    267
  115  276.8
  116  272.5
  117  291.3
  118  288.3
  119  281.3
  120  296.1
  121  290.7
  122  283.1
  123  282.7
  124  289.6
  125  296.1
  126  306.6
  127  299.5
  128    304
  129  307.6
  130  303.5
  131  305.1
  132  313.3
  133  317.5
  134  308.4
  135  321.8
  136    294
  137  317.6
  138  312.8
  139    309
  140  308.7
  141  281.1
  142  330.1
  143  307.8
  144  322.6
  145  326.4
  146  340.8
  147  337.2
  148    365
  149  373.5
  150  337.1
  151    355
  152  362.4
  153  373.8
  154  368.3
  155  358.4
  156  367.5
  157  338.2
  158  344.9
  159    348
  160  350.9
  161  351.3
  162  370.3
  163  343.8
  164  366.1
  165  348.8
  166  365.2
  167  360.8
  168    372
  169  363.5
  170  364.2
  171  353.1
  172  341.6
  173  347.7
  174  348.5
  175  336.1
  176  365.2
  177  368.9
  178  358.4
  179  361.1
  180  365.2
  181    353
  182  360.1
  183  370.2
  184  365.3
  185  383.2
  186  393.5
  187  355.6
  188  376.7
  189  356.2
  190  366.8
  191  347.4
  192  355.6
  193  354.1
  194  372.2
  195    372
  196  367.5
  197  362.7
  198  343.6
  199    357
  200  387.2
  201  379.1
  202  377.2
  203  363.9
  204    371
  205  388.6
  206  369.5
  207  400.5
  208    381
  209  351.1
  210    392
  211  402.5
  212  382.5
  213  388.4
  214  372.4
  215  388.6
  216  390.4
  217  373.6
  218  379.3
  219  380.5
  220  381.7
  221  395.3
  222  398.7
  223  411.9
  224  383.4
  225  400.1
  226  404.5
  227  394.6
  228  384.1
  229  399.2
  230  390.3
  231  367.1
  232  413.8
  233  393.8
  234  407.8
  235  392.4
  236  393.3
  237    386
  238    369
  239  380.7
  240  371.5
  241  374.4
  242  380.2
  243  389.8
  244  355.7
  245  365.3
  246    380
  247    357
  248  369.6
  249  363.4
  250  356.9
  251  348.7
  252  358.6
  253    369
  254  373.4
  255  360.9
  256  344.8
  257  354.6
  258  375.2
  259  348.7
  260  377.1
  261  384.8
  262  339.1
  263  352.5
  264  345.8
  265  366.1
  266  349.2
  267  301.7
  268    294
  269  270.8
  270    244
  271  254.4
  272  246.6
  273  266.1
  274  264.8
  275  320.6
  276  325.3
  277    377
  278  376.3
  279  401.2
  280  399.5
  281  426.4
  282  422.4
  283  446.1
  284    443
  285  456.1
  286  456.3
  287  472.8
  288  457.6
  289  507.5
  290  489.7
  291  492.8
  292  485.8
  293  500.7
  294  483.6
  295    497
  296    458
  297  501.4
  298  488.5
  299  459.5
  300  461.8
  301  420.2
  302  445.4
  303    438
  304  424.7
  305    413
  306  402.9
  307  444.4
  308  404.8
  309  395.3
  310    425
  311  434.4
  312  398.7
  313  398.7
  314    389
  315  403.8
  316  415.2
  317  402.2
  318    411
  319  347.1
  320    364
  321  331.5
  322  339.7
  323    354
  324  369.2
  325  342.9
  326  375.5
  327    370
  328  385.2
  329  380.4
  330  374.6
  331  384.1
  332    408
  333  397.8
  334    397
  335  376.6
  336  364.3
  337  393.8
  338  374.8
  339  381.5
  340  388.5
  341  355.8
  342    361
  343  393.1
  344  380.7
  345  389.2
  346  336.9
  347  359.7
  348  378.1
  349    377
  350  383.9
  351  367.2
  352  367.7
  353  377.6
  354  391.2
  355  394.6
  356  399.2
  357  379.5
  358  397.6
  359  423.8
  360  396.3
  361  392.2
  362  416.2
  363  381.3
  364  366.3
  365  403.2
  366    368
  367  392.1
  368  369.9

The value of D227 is -2.2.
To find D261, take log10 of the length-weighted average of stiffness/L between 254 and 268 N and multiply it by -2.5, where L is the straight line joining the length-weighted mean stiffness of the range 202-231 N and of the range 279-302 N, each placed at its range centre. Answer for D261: 0.22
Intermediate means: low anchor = 386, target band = 352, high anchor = 463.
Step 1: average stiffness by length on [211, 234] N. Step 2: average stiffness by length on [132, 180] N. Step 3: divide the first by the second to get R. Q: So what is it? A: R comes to 1.14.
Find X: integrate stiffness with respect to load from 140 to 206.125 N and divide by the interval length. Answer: 357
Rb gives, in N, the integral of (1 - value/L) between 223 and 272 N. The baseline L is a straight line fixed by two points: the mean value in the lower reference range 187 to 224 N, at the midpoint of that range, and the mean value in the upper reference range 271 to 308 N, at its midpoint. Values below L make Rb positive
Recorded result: 4.51 N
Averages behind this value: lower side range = 376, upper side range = 424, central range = 363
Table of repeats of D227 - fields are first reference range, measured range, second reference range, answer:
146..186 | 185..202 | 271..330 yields 0.1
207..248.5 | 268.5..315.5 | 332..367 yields -3.5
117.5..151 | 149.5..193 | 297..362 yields -4.3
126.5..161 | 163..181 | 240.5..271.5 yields -1.2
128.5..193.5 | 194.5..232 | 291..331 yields -1.3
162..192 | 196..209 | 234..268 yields -0.4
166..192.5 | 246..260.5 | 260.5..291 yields 0.3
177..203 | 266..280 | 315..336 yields 2.4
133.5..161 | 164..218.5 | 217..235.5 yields -0.1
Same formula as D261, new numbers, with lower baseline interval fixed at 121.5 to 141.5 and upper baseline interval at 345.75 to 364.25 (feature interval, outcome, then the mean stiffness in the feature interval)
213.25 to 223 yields -0.16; 386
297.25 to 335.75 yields -0.08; 400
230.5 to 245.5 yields -0.12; 383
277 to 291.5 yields -0.23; 444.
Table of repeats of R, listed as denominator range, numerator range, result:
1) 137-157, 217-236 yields 1.16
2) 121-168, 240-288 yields 1.09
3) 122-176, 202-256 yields 1.14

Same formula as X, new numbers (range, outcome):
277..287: 425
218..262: 378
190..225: 377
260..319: 402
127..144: 309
